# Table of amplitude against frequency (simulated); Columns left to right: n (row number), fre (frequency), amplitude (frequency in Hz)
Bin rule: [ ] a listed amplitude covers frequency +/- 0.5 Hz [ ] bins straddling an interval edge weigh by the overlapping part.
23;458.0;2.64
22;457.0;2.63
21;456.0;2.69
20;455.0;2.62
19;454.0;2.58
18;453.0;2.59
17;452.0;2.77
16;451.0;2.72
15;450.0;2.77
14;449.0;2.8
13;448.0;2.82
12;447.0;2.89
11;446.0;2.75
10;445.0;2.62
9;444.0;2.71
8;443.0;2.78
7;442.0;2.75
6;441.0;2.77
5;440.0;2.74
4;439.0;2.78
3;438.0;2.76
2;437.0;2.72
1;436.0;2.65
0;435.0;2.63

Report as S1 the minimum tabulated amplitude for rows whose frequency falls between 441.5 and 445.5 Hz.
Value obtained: 2.62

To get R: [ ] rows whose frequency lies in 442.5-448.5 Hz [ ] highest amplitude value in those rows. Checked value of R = 2.89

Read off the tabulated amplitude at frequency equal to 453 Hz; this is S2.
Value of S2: 2.59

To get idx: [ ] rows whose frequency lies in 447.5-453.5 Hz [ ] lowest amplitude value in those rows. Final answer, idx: 2.59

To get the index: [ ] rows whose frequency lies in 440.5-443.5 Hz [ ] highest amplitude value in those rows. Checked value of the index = 2.78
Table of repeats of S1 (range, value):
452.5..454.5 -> 2.58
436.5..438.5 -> 2.72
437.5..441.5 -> 2.74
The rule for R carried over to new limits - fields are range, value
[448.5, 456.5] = 2.8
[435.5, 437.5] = 2.72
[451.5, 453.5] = 2.77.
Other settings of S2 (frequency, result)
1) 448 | 2.82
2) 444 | 2.71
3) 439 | 2.78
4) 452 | 2.77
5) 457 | 2.63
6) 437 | 2.72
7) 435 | 2.63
